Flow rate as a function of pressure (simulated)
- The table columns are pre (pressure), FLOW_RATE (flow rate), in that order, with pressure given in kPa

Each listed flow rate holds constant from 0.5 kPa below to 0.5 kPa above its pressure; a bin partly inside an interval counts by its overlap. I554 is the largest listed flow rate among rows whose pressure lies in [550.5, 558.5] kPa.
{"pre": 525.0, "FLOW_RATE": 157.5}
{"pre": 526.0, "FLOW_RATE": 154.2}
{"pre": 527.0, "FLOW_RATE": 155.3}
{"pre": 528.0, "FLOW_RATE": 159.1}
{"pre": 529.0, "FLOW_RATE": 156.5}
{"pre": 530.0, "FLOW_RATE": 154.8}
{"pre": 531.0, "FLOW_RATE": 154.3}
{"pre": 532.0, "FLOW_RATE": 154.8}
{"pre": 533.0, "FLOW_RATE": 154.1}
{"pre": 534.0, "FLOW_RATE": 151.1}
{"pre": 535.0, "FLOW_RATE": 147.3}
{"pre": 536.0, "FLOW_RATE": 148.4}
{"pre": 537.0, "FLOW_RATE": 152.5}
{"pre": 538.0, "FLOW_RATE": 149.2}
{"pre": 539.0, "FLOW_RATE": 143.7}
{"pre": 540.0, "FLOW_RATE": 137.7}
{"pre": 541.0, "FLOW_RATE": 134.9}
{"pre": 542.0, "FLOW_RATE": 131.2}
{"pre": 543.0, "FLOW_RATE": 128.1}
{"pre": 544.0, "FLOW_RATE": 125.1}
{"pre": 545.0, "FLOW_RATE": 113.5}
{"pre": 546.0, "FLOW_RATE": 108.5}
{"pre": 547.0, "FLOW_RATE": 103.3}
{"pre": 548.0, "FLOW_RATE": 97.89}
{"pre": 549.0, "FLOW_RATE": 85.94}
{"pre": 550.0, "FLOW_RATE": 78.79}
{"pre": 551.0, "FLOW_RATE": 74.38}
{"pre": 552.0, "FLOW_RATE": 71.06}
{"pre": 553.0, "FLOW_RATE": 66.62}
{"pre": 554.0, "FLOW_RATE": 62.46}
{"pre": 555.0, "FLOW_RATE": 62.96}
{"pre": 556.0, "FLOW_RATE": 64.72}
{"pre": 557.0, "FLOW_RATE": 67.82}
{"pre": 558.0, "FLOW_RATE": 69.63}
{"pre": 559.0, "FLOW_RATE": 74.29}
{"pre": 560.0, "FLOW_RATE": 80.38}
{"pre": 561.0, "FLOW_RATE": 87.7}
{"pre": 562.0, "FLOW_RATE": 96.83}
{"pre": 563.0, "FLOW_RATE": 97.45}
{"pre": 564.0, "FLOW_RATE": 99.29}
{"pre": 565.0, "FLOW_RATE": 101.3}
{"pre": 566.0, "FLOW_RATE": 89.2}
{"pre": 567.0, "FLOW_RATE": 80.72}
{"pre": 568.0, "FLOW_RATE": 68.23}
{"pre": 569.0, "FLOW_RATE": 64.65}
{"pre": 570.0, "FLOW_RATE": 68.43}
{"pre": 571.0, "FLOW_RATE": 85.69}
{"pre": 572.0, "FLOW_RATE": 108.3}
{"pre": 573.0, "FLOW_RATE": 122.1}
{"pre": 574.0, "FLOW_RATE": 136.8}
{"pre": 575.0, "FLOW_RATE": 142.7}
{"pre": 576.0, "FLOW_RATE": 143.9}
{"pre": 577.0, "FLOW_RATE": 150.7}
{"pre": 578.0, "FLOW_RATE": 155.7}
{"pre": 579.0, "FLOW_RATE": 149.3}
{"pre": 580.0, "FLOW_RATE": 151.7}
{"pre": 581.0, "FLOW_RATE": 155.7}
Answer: 74.38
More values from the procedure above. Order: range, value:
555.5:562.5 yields 96.83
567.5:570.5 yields 68.43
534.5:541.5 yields 152.5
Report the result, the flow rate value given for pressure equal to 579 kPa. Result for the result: 149.3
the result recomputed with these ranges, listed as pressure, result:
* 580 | 151.7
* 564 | 99.29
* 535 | 147.3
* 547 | 103.3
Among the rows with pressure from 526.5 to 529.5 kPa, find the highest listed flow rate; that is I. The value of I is 159.1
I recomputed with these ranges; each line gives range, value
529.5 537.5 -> 154.8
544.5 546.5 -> 113.5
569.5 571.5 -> 85.69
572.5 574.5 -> 136.8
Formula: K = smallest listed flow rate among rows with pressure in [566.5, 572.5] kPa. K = 64.65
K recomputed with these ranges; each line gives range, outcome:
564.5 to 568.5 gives 68.23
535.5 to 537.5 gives 148.4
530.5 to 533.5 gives 154.1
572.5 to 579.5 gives 122.1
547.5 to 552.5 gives 71.06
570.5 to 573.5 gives 85.69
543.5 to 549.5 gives 85.94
